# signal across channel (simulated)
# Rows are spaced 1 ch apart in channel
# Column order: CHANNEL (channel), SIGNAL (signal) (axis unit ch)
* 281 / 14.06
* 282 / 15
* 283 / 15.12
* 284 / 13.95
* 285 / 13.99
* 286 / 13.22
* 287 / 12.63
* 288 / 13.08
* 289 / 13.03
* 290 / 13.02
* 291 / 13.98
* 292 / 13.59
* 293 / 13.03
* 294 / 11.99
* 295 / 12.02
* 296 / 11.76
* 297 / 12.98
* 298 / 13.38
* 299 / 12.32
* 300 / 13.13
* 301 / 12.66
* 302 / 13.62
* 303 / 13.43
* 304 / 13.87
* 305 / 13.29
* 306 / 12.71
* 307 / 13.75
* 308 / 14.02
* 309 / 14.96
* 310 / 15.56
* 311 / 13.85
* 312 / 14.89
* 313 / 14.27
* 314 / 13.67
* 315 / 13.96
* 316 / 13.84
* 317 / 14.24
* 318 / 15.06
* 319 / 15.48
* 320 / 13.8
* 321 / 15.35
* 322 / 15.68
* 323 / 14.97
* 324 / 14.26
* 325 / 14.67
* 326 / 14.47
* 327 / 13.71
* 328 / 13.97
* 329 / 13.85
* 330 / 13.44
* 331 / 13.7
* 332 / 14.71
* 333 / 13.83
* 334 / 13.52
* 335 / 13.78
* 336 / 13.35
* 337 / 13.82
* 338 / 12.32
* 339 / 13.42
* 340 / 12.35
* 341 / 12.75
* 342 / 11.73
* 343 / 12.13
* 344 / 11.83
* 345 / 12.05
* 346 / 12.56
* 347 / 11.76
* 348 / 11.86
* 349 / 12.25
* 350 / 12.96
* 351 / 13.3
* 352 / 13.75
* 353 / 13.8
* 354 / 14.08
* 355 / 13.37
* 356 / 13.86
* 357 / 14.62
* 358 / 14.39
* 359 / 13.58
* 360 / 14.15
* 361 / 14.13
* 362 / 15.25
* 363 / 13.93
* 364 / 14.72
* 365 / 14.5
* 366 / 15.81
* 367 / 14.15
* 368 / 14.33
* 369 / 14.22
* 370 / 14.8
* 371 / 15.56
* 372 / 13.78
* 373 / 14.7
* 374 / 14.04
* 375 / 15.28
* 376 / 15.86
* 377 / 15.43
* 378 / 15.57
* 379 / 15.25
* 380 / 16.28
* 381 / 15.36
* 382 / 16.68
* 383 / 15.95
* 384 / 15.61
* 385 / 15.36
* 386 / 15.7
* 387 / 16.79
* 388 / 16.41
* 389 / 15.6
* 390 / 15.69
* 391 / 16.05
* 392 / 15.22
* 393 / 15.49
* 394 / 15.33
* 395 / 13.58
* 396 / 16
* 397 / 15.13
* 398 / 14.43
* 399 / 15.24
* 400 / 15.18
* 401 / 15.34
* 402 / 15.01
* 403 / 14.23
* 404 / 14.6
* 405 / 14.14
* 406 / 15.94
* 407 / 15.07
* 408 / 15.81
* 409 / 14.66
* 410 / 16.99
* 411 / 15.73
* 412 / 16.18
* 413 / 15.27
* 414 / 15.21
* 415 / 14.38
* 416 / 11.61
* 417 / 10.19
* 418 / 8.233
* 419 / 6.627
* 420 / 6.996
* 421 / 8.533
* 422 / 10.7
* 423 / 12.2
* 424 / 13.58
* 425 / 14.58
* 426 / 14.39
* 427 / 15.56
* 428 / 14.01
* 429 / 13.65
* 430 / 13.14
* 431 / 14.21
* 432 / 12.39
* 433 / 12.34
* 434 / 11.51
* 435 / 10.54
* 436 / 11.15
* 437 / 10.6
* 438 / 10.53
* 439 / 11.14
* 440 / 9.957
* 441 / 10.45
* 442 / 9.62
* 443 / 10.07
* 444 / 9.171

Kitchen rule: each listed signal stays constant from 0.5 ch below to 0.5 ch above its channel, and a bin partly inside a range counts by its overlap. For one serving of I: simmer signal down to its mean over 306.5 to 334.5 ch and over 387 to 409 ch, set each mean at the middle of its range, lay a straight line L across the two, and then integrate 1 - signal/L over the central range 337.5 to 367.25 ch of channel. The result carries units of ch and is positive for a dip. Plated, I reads 2.7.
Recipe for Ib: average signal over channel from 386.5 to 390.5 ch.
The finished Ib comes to 16.1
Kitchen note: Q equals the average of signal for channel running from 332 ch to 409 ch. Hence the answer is 14.4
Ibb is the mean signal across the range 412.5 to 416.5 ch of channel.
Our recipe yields 14.1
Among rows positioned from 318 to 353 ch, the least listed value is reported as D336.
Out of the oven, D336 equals 11.73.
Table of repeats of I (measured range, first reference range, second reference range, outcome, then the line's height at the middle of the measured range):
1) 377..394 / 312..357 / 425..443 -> -3.93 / 12.8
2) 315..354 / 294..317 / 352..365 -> 0.88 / 13.9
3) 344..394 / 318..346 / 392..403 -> -0.44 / 14.4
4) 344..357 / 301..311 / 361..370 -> 1.28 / 14.4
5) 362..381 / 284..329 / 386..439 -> -1.67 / 13.7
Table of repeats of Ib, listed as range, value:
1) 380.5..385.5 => 15.8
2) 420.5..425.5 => 11.9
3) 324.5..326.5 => 14.6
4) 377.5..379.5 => 15.4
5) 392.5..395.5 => 14.8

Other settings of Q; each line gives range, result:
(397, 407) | 14.9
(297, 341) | 13.9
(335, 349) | 12.5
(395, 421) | 13.8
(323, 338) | 13.9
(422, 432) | 13.7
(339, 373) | 13.6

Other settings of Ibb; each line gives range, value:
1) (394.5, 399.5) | 14.9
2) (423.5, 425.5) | 14.1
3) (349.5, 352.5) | 13.3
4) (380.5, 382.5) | 16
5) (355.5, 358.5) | 14.3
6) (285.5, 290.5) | 13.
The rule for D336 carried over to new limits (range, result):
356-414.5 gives 13.58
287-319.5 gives 11.76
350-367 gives 12.96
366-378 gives 13.78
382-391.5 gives 15.36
